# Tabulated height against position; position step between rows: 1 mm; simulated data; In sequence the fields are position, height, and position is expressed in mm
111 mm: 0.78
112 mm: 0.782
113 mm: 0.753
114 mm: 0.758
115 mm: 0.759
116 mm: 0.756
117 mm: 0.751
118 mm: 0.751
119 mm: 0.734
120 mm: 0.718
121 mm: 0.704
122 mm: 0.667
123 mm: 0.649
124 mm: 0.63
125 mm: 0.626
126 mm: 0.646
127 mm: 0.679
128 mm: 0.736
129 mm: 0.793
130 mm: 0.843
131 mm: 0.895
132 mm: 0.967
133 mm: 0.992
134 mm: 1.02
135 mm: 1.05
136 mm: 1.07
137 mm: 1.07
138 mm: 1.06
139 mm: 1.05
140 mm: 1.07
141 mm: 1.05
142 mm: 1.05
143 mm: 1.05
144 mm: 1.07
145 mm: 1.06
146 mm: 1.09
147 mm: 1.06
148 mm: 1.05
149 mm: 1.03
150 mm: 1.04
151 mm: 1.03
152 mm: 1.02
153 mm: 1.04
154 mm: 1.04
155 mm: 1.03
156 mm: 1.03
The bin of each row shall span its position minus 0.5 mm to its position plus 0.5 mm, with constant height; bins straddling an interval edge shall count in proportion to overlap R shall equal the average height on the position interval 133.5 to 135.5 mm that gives 1.04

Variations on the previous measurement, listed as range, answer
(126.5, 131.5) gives 0.789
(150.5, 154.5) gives 1.03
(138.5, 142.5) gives 1.06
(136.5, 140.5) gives 1.06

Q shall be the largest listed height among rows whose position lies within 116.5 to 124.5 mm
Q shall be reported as 0.751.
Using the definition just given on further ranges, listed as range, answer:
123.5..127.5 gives 0.679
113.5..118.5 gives 0.759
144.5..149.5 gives 1.09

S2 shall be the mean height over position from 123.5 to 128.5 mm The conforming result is 0.663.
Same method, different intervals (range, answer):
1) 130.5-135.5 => 0.985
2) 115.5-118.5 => 0.753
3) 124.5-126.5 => 0.636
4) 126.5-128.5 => 0.708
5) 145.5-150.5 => 1.05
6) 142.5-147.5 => 1.07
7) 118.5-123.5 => 0.694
